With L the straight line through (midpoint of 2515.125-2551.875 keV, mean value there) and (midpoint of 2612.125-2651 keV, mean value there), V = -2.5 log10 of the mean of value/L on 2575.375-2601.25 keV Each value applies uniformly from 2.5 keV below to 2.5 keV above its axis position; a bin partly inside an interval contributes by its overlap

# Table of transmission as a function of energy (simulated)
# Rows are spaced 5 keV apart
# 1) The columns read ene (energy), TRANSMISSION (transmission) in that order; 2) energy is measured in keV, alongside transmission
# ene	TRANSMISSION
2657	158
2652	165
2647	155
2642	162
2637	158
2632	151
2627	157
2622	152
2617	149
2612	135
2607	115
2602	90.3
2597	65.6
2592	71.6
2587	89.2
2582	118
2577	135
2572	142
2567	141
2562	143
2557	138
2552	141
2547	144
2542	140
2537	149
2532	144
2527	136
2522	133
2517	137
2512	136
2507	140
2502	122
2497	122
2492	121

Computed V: 0.49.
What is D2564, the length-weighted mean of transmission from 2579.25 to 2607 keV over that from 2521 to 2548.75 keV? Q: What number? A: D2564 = 0.64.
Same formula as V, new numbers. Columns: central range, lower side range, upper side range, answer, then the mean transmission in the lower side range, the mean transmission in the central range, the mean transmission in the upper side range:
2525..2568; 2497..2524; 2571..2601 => -0.207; 133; 142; 101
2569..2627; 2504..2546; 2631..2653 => 0.280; 139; 117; 158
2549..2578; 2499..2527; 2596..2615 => -0.186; 134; 140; 106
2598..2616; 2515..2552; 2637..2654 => 0.339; 141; 112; 160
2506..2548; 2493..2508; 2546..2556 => -0.044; 126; 140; 142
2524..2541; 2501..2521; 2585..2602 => -0.192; 135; 142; 77.2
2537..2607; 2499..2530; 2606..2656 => 0.175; 134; 121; 151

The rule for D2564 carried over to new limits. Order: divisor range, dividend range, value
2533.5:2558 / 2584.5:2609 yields 0.60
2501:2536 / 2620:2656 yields 1.15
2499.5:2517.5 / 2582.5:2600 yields 0.61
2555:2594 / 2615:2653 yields 1.27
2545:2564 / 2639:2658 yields 1.13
